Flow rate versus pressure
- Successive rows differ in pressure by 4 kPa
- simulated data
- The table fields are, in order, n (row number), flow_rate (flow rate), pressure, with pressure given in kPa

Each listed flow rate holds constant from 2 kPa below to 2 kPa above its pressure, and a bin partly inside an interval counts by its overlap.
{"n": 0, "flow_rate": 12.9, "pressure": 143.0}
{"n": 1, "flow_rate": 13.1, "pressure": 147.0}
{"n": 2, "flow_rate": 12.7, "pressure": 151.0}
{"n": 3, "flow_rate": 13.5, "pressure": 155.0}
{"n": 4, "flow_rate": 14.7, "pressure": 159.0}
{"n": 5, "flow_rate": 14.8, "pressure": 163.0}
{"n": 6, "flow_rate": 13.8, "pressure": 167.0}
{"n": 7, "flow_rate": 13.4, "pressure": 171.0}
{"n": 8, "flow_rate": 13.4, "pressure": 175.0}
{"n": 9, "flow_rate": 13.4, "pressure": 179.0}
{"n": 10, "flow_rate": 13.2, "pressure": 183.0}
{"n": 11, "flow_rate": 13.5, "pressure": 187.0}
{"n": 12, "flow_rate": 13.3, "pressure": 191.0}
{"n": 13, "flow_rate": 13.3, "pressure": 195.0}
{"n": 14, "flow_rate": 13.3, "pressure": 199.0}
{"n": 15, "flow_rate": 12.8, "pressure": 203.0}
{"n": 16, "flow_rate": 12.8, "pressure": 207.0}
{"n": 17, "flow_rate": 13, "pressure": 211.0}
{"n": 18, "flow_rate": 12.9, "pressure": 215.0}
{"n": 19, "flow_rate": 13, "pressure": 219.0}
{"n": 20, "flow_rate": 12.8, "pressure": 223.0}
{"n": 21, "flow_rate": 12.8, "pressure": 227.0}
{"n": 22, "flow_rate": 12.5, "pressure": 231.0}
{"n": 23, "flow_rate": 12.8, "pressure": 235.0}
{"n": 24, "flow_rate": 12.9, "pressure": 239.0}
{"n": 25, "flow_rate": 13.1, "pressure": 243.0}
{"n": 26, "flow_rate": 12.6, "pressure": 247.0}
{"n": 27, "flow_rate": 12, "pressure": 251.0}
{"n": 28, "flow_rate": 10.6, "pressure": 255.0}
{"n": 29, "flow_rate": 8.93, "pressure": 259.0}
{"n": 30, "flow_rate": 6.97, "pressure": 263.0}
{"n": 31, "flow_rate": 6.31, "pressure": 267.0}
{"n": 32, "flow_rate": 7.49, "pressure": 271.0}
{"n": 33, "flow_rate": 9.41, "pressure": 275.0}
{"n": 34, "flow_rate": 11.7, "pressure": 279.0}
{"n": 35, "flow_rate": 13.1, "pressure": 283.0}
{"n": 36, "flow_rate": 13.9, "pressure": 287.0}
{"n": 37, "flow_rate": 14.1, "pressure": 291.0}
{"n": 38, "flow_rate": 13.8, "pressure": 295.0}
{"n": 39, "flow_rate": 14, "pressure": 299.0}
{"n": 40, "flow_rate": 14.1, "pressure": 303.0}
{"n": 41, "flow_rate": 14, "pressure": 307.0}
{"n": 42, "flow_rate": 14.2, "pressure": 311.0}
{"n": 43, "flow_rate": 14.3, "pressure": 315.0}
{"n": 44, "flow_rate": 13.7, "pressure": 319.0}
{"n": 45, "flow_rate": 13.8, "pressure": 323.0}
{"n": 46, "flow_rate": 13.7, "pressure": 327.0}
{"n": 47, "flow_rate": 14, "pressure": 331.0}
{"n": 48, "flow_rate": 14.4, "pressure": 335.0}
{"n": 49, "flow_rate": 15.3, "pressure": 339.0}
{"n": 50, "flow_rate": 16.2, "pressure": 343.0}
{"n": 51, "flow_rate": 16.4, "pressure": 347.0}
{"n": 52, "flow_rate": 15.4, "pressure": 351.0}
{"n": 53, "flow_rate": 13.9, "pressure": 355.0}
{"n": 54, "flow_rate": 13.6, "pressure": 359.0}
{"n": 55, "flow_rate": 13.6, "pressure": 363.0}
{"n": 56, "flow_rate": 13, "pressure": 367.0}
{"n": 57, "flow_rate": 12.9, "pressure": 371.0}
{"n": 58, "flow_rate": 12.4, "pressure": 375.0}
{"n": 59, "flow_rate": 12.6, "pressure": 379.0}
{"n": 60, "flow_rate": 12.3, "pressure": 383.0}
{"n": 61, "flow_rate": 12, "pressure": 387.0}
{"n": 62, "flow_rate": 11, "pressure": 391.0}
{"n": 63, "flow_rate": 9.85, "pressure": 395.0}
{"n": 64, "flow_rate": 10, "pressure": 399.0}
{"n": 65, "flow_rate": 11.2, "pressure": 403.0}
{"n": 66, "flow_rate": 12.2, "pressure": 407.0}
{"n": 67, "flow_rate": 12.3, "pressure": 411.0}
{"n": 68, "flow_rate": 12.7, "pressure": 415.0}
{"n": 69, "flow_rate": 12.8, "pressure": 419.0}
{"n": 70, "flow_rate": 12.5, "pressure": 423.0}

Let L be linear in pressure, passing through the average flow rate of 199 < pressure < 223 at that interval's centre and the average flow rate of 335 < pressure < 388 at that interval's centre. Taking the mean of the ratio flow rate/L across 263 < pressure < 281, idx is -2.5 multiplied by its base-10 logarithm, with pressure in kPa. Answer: 0.48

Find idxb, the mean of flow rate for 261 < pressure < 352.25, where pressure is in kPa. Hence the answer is 13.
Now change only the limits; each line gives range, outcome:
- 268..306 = 12.3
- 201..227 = 12.9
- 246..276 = 9.17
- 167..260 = 12.8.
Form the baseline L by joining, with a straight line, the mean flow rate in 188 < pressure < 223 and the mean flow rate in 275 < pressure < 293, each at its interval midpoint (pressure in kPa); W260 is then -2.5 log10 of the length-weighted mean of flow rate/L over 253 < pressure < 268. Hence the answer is 0.472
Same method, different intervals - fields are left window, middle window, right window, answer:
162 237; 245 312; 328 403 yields 0.144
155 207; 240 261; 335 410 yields 0.161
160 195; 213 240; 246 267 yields -0.147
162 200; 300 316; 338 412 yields -0.080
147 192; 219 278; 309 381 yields 0.257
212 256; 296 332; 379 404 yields -0.176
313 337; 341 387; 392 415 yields -0.092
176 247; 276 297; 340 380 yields 0.034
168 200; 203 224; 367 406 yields 0.019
